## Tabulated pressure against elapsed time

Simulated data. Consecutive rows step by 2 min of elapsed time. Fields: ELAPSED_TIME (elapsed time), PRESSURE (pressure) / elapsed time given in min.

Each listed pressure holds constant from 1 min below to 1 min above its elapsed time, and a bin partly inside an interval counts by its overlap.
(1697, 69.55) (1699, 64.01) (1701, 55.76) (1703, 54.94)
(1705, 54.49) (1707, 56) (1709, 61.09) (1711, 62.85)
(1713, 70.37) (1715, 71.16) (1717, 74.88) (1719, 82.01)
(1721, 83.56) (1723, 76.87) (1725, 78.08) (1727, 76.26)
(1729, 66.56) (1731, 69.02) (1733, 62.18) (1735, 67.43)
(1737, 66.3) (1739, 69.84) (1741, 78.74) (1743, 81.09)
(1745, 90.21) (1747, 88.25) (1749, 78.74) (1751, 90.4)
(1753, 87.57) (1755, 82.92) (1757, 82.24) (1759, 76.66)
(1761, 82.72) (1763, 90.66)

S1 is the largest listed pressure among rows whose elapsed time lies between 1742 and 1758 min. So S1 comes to 90.4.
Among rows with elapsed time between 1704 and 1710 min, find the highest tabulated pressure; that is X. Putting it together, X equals 61.09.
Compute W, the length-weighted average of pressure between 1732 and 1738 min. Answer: 65.3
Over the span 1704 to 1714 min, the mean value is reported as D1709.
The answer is 61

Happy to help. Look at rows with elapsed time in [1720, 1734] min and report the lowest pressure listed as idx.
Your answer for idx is 62.18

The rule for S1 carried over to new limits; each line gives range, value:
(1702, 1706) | 54.94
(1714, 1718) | 74.88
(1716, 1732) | 83.56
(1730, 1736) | 69.02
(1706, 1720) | 82.01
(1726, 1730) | 76.26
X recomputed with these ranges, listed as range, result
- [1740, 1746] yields 90.21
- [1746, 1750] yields 88.25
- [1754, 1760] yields 82.92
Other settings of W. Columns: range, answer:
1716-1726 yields 79.1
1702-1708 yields 55.1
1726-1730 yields 71.4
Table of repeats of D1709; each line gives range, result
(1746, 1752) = 85.8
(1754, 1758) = 82.6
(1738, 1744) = 76.6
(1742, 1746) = 85.7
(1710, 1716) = 68.1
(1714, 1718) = 73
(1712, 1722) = 76.4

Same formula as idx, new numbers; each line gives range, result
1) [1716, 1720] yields 74.88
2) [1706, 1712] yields 56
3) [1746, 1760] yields 76.66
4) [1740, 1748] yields 78.74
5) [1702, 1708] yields 54.49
